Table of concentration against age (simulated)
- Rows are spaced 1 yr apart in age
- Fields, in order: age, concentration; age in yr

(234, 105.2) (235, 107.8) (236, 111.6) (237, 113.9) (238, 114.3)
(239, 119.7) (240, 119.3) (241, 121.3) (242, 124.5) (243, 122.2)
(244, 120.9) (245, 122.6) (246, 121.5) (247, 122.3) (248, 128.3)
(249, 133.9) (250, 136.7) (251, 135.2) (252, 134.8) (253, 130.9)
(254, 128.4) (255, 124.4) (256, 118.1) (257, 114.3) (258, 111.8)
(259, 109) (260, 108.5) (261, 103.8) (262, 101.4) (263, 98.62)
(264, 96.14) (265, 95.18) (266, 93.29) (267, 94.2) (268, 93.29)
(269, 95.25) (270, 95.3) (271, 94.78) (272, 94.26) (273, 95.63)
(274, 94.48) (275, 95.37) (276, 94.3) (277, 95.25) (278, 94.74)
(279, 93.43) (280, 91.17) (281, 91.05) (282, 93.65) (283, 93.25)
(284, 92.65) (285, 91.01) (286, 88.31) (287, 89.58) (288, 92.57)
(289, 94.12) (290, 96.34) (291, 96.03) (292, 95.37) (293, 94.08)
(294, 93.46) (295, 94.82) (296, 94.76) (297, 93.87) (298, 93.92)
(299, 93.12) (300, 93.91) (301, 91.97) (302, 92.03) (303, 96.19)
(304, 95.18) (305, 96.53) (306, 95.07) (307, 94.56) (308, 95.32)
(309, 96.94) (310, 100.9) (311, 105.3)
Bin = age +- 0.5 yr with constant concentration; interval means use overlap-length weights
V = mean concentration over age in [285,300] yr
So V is 93.5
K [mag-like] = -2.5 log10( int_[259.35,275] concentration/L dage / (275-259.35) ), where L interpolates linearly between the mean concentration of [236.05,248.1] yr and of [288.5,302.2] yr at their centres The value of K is 0.12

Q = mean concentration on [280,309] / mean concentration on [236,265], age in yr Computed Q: 0.79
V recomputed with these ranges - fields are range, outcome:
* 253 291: 99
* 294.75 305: 94.1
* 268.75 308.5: 93.9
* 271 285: 93.7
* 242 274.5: 112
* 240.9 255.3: 127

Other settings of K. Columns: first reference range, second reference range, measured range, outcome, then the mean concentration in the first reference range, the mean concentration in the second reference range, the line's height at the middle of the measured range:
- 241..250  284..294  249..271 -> 0.04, 125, 93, 114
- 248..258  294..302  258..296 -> 0.15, 128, 93.6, 110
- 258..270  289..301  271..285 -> 0.04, 99.4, 94.4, 97.1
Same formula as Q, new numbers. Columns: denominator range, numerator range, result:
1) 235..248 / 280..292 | 0.78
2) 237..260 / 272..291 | 0.76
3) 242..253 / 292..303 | 0.73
